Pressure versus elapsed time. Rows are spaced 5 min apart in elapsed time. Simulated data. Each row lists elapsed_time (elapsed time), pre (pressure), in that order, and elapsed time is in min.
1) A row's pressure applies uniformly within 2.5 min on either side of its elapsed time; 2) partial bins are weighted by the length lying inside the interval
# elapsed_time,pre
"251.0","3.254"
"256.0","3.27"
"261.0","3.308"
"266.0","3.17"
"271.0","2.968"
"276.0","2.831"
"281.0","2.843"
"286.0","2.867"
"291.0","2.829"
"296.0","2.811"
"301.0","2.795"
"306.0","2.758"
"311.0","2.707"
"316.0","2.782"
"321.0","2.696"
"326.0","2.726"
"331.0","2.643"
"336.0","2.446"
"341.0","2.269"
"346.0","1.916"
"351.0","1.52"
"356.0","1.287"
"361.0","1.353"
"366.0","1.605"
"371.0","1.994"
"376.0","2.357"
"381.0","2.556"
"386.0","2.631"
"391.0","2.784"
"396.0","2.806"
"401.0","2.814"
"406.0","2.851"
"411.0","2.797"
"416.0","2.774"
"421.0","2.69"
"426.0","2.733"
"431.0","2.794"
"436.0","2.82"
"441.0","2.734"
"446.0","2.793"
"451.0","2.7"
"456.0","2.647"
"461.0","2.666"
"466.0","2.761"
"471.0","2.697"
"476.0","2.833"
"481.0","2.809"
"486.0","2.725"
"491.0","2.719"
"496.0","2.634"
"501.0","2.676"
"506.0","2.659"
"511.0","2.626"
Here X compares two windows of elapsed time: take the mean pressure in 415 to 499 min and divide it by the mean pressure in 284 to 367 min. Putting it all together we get 1.2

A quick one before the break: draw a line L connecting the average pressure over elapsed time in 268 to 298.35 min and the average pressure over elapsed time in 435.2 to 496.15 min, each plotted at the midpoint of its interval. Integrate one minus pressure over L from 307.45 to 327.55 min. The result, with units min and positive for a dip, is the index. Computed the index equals 0.8 min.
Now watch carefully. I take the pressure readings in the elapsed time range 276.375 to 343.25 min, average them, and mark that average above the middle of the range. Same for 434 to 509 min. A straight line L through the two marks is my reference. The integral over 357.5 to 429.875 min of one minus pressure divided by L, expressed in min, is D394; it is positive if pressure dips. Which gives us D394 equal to 6.6 min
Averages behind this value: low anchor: 2.71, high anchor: 2.72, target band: 2.47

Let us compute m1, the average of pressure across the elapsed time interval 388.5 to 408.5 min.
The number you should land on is 2.81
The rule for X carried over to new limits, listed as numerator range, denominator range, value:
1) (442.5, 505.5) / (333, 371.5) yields 1.51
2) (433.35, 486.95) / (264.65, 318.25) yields 0.96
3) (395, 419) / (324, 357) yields 1.31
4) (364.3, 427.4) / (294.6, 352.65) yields 1.03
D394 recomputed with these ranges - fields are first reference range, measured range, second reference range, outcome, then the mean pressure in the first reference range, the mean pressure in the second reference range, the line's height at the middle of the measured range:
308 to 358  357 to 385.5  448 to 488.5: 5.3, 2.31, 2.73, 2.43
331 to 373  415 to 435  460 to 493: -3.2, 1.85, 2.75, 2.38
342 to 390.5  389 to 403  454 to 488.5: -4.0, 1.96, 2.74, 2.18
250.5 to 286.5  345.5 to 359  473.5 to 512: 6.5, 3.06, 2.71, 2.93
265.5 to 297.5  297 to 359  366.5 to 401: 7.7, 2.89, 2.49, 2.71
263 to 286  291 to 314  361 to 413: 0.4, 2.95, 2.46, 2.83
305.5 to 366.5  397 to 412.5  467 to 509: -2.4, 2.21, 2.72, 2.44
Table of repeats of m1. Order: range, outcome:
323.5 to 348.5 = 2.4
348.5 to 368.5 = 1.44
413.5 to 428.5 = 2.73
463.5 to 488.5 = 2.77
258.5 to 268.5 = 3.24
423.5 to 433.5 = 2.76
